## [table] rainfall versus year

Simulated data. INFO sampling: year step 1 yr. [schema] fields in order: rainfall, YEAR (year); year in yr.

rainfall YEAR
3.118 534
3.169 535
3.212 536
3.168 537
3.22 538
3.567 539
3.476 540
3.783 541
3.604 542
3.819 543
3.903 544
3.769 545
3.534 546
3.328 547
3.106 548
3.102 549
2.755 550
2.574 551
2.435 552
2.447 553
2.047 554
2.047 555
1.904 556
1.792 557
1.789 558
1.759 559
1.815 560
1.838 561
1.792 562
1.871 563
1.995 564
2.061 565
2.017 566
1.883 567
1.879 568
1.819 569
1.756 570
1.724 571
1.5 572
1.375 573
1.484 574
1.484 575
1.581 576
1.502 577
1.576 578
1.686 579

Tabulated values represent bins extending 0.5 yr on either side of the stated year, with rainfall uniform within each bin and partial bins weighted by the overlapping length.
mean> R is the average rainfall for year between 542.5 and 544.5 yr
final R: 3.86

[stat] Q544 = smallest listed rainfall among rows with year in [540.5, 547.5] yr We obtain 3.328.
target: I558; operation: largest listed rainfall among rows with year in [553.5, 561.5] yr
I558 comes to 2.047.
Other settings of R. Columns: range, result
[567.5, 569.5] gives 1.85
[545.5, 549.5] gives 3.27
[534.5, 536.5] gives 3.19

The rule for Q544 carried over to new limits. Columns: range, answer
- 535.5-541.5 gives 3.168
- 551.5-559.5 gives 1.759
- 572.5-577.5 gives 1.375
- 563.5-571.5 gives 1.724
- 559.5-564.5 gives 1.792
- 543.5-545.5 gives 3.769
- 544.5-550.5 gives 2.755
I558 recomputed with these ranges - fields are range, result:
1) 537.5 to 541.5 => 3.783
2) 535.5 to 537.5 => 3.212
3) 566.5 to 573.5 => 1.883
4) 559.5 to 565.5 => 2.061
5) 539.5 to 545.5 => 3.903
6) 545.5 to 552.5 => 3.534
